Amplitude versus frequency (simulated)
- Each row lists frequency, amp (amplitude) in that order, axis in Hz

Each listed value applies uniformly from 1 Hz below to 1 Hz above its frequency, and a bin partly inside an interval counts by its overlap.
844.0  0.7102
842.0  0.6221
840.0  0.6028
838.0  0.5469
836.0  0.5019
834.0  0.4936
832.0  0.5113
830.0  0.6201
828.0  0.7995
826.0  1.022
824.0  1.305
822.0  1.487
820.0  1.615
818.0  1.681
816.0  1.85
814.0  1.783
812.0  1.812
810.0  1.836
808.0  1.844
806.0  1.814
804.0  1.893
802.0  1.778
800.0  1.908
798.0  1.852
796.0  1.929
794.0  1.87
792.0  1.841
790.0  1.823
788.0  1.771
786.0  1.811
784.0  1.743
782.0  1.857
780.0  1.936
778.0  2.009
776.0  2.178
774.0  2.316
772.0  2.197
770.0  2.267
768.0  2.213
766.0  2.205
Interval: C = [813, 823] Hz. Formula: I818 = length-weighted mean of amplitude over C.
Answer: 1.68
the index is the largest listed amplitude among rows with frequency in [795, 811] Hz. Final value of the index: 1.929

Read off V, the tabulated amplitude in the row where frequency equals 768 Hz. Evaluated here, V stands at 2.213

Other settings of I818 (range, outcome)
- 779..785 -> 1.85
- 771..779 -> 2.17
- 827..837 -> 0.585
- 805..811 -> 1.83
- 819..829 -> 1.25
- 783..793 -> 1.8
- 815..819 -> 1.77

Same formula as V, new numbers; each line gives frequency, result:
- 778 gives 2.009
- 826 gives 1.022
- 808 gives 1.844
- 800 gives 1.908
